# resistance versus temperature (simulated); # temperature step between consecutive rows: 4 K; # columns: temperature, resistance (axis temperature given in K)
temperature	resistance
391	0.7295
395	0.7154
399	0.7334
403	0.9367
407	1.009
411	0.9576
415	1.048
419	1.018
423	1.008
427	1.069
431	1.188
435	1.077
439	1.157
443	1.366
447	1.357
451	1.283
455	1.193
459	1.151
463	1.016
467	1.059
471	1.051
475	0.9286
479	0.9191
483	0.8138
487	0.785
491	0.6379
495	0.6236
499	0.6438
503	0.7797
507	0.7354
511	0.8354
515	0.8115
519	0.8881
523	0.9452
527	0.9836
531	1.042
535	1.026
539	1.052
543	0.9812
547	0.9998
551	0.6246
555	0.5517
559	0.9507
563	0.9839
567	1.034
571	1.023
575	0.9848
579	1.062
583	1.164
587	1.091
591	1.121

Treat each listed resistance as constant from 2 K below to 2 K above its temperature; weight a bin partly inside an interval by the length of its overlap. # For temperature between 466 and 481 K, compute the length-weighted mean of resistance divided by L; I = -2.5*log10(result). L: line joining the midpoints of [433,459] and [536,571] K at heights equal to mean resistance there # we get 0.17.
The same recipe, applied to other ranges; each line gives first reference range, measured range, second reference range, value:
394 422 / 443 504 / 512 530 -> -0.05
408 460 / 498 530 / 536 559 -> 0.12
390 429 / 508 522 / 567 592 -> 0.20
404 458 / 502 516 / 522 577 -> 0.26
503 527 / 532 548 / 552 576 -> -0.16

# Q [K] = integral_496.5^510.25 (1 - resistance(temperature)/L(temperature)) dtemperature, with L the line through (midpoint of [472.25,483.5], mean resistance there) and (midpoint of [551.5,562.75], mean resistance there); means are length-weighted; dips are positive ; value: 2.17 K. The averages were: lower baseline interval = 0.908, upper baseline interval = 0.771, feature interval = 0.727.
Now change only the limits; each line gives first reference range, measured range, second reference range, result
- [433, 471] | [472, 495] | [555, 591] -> 6.60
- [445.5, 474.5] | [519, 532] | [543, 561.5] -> -0.94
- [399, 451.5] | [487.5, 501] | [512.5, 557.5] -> 4.46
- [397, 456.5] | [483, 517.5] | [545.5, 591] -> 9.58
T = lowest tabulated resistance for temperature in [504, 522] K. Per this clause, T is 0.7354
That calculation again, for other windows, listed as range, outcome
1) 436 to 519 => 0.6236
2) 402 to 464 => 0.9367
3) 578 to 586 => 1.062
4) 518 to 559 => 0.5517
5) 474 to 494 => 0.6379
